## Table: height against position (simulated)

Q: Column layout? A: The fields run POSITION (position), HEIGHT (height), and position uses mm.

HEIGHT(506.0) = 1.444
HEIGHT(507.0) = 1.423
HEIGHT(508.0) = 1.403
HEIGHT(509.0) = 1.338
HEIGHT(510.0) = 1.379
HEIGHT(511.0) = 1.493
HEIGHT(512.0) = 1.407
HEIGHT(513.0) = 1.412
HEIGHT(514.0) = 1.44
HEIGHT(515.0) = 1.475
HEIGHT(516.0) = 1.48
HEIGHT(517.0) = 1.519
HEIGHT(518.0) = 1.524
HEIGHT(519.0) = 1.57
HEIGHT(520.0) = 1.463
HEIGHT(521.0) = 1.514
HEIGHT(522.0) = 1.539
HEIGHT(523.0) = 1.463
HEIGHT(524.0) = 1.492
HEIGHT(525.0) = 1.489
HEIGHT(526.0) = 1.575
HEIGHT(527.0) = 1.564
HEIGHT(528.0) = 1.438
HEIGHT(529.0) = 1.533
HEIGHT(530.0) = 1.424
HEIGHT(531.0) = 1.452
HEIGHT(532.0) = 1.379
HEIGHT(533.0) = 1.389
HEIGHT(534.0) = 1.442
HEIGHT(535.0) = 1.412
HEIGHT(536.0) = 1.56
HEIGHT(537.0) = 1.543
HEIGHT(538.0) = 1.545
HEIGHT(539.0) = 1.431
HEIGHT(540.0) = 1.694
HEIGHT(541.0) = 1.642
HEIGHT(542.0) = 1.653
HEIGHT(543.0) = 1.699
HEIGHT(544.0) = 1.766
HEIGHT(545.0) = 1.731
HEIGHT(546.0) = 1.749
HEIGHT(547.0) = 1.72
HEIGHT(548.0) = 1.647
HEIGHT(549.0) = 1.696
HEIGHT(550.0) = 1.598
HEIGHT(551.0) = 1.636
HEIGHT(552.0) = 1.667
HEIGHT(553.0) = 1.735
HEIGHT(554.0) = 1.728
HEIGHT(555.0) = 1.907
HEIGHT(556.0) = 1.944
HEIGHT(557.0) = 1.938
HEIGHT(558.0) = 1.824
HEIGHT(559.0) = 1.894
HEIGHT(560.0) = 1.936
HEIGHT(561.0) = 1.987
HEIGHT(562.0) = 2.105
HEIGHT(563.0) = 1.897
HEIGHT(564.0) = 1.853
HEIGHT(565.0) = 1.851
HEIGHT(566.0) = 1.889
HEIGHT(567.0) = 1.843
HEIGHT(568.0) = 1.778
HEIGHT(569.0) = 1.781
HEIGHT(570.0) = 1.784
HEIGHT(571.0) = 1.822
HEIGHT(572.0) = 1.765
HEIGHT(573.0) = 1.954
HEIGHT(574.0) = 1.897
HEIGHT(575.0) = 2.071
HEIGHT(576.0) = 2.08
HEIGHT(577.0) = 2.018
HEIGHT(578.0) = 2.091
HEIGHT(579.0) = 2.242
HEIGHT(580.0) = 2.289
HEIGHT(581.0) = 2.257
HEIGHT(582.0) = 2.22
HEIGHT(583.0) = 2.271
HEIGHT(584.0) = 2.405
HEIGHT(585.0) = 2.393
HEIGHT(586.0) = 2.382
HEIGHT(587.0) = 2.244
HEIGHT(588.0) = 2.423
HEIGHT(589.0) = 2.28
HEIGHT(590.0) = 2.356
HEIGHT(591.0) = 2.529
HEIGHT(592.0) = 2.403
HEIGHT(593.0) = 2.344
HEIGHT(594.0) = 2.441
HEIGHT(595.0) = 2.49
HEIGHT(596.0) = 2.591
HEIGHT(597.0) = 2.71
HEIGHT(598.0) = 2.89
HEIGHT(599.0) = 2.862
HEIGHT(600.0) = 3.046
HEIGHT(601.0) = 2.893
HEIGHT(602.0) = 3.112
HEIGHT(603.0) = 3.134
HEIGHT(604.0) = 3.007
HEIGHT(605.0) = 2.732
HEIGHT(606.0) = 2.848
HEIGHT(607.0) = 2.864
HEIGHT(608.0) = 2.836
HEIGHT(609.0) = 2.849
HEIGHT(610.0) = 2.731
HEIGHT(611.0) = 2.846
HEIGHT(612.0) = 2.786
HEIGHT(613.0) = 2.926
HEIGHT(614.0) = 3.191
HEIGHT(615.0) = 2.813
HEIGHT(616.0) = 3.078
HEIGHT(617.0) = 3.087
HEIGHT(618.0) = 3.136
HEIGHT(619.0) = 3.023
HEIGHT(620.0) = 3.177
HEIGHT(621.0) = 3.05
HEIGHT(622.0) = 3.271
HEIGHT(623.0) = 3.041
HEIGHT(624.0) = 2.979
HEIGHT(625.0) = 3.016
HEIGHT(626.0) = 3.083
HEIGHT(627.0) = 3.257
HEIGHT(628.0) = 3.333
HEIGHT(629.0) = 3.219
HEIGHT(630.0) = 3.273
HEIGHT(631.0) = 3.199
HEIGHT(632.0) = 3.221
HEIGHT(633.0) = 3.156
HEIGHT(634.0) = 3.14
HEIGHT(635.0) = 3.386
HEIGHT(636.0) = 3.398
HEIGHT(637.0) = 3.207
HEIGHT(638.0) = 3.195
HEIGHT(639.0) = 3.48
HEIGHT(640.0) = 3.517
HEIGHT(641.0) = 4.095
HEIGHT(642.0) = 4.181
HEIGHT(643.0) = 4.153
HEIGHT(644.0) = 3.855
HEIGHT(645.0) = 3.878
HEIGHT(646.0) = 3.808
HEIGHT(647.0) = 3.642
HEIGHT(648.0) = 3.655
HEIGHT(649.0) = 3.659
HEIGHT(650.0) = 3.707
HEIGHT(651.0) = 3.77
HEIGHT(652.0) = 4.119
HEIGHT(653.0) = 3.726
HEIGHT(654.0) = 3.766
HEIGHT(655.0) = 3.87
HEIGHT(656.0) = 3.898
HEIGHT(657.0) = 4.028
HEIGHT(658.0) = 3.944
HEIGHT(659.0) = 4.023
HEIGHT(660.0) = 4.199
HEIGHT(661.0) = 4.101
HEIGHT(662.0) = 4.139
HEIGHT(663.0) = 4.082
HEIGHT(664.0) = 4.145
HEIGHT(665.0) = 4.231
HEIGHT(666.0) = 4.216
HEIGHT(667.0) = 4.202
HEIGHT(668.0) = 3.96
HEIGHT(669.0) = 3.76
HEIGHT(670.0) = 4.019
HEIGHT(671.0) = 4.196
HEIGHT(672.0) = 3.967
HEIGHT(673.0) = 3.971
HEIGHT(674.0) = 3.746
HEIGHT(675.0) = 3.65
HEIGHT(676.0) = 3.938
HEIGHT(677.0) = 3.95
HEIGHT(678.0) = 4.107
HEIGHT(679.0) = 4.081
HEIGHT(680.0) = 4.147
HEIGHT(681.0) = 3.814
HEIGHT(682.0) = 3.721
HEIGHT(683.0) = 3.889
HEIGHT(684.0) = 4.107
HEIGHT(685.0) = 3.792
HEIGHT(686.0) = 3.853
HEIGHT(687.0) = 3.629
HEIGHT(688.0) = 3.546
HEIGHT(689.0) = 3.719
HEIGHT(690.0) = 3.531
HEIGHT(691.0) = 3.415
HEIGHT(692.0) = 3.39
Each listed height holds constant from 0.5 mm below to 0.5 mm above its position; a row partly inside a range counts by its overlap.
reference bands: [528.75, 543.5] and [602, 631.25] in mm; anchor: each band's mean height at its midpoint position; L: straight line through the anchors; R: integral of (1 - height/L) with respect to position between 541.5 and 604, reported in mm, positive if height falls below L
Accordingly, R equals 2.5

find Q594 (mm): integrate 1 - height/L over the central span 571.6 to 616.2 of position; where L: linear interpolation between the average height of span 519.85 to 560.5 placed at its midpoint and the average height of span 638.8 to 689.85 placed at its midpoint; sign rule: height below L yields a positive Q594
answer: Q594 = 1.4 mm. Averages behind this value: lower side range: 1.62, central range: 2.54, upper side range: 3.91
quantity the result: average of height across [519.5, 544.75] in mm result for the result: 1.53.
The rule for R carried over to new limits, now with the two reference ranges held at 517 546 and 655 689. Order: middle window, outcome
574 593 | 1.33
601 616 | -0.24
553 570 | 1.44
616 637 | 0.05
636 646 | -0.83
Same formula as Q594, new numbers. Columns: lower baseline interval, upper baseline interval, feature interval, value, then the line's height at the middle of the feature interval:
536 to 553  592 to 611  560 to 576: 1.7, 2.12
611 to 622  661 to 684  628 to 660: -1.3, 3.51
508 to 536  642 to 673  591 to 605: 0.6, 2.87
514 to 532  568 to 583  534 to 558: 0.7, 1.73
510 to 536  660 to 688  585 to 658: -0.9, 3.11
